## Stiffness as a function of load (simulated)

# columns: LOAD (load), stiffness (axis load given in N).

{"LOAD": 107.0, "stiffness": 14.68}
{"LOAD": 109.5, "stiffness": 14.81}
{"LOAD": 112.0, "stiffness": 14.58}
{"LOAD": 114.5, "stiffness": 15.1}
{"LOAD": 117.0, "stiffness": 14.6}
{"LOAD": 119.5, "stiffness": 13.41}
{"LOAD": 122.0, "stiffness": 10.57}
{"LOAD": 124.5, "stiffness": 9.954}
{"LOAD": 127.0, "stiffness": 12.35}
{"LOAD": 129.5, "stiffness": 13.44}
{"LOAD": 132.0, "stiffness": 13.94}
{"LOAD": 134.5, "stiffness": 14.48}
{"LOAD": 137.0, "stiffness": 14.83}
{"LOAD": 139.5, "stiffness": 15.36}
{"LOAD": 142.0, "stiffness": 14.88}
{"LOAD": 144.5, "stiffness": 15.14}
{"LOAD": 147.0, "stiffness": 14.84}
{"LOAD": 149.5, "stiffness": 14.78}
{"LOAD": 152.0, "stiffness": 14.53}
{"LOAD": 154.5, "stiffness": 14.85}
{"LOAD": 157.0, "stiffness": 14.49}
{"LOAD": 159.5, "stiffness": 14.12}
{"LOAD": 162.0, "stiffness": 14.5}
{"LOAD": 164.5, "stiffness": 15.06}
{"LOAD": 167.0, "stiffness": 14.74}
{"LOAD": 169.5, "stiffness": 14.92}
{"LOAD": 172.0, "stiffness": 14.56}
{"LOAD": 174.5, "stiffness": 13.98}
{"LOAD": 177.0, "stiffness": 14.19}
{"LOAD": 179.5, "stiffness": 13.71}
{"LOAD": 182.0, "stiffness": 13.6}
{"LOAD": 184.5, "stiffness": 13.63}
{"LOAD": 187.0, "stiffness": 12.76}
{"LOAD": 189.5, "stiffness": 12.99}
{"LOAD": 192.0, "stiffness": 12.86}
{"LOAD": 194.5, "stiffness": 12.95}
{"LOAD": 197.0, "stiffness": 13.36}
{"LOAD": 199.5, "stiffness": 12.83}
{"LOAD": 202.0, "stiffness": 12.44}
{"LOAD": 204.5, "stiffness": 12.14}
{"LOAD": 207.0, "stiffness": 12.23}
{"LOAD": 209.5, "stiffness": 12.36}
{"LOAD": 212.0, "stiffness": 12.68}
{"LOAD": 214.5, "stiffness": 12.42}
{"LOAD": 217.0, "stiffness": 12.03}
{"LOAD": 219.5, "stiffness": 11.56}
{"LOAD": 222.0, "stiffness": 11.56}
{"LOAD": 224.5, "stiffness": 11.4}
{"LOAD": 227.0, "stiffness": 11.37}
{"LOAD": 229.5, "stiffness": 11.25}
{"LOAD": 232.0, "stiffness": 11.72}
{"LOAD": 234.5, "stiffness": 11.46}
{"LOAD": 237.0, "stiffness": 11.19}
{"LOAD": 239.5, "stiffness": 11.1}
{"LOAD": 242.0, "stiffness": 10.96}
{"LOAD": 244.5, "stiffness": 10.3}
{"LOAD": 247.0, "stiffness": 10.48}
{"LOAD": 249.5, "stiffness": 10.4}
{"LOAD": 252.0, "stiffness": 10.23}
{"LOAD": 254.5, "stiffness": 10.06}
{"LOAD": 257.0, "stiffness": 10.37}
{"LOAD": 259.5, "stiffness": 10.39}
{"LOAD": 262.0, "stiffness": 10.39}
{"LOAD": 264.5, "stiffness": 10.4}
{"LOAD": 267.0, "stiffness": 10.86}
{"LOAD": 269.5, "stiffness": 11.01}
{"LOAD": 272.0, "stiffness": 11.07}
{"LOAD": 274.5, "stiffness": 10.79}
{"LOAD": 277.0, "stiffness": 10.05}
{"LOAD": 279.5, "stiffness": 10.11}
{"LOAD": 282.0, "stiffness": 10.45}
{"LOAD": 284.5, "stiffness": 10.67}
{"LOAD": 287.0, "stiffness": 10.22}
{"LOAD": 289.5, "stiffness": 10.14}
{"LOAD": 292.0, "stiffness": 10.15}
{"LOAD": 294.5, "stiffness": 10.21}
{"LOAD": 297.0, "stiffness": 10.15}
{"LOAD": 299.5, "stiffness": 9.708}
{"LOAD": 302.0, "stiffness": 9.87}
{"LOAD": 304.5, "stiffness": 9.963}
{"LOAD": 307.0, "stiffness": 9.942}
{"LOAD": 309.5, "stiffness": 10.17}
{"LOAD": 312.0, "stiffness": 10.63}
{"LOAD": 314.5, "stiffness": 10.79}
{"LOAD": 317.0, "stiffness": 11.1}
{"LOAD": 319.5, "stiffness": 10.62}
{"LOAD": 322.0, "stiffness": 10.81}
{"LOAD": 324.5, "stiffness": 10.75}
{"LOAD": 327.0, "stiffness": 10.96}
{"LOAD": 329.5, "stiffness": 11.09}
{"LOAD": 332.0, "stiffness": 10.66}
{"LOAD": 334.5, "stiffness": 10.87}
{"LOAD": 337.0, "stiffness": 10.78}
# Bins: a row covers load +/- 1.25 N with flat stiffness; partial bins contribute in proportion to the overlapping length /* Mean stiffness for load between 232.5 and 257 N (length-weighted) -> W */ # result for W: 10.7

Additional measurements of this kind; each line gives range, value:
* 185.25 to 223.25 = 12.5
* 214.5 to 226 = 11.7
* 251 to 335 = 10.5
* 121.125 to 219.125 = 13.6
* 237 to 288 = 10.5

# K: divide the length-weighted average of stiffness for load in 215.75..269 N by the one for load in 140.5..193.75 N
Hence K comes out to 0.8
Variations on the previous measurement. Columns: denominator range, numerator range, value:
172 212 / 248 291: 0.80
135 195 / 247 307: 0.72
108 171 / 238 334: 0.74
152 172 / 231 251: 0.75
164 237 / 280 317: 0.80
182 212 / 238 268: 0.82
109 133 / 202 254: 0.87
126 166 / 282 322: 0.71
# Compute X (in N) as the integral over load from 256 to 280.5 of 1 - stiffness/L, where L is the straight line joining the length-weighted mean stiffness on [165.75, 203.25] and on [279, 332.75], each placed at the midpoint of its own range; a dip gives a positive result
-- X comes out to 1.8 N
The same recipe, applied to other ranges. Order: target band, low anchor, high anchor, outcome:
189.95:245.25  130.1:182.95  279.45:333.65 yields 3.99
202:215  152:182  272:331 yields 0.81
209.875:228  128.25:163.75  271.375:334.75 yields 1.12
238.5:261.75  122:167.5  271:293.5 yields 1.65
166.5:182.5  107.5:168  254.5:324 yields -1.22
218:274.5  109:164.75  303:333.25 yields 5.20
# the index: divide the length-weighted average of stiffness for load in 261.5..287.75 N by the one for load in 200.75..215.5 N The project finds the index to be 0.9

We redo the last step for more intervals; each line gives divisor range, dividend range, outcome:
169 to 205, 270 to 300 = 0.77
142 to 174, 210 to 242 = 0.79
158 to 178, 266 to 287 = 0.73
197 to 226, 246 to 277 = 0.86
